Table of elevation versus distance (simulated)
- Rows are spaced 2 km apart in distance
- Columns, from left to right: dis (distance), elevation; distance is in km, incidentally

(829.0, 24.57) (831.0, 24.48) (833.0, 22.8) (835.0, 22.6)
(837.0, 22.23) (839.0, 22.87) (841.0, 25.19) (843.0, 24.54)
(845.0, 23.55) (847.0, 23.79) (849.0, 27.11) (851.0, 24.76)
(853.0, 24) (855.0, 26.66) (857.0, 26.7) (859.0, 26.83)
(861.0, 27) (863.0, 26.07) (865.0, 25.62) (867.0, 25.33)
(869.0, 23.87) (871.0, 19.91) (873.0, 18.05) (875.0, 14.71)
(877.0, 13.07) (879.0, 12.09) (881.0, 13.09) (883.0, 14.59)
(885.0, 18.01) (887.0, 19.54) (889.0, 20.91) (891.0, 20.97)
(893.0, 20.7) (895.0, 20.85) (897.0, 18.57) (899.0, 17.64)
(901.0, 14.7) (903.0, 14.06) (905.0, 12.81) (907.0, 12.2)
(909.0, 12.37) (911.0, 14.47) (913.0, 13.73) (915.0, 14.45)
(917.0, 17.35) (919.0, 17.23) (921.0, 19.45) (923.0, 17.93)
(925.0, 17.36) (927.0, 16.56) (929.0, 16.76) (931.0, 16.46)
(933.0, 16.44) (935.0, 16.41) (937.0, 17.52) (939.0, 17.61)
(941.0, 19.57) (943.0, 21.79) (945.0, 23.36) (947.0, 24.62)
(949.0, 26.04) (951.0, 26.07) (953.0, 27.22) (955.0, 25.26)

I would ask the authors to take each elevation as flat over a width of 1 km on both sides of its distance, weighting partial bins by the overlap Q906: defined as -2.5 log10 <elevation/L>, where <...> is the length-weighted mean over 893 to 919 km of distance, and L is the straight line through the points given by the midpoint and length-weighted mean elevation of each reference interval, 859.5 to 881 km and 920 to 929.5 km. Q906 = 0.20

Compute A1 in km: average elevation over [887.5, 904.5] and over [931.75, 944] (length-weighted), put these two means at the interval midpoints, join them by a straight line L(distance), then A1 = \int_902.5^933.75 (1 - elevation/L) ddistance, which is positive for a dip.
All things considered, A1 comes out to 4.6 km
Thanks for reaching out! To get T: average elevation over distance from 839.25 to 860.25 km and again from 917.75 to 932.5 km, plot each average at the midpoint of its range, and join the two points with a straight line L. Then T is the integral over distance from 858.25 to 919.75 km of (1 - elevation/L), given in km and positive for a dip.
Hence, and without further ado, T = 9.3 km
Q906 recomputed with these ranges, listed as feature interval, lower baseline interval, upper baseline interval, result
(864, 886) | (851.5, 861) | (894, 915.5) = 0.218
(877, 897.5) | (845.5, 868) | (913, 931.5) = 0.211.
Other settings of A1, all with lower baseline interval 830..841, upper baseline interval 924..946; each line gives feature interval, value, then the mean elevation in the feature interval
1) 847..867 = -3.5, 25.9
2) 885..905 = 1.9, 18.3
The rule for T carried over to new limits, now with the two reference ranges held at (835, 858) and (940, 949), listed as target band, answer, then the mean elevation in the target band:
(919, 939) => 5.0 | 17.2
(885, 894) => 1.3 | 20.2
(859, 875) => 0.6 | 23.3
